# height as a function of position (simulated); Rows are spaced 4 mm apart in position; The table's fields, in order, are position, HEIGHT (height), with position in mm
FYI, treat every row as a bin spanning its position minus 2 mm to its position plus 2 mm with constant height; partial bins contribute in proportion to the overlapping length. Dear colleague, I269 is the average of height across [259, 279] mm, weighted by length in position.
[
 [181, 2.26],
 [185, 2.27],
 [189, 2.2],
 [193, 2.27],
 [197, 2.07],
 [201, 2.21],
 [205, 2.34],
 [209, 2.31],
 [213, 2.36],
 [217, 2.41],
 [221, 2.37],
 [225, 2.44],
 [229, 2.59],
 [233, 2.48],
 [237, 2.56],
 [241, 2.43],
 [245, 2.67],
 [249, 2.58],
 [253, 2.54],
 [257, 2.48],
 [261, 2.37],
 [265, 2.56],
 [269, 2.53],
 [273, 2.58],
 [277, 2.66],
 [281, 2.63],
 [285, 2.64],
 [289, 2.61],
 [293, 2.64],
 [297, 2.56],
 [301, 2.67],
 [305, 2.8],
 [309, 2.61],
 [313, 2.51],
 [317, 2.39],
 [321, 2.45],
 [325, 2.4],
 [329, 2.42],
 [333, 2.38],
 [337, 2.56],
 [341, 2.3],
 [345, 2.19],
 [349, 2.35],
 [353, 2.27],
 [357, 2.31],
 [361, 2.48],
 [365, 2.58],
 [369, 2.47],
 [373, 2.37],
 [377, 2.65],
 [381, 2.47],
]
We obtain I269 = 2.54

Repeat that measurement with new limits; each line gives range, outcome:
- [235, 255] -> 2.56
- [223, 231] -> 2.51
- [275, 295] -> 2.64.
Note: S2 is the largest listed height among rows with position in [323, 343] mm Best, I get 2.56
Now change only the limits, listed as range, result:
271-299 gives 2.66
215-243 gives 2.59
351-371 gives 2.58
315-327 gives 2.45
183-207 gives 2.34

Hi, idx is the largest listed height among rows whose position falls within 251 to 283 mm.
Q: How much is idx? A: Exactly 2.66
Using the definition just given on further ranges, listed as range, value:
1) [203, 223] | 2.41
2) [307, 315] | 2.61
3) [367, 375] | 2.47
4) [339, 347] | 2.3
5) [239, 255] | 2.67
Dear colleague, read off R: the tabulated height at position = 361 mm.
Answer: 2.48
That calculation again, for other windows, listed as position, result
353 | 2.27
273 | 2.58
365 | 2.58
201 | 2.21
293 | 2.64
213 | 2.36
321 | 2.45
